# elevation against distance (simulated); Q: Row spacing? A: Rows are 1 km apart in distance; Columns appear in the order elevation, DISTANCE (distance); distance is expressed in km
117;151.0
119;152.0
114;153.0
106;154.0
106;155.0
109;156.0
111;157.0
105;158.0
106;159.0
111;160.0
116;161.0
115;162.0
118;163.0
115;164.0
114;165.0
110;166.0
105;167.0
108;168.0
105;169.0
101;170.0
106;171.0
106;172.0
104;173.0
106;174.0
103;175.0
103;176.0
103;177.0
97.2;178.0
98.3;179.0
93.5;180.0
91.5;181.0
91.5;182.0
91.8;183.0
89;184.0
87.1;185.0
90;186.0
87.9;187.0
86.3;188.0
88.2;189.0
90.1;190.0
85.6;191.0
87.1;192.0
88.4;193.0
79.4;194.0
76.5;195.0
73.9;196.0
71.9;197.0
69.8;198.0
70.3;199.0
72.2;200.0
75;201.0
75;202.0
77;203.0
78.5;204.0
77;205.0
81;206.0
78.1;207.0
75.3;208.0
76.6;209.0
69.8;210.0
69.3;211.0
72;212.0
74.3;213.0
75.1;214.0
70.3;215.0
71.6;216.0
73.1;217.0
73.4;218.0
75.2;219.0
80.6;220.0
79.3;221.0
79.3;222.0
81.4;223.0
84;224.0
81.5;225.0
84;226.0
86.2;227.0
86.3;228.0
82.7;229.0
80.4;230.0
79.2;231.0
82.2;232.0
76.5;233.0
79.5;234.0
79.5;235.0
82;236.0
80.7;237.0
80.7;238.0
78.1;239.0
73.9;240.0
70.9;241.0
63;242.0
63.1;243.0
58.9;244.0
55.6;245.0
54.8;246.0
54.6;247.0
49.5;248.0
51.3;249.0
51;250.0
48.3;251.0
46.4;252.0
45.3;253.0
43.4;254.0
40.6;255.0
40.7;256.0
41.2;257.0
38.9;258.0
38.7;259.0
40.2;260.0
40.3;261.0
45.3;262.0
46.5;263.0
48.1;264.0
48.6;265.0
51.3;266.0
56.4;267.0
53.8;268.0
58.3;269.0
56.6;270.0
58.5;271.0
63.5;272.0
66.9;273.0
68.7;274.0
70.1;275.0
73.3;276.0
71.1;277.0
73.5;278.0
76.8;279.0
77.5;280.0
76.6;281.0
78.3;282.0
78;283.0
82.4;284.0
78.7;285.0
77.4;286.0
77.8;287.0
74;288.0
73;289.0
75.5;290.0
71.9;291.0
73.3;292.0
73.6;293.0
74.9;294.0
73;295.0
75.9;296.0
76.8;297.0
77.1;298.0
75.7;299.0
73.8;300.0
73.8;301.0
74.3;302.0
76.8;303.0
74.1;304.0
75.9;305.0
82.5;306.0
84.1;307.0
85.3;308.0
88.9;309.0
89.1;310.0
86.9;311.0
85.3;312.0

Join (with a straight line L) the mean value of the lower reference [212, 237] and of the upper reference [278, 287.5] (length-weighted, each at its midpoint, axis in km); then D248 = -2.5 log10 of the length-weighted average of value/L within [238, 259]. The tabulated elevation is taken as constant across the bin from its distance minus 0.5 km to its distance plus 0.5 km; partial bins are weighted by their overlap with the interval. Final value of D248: 0.41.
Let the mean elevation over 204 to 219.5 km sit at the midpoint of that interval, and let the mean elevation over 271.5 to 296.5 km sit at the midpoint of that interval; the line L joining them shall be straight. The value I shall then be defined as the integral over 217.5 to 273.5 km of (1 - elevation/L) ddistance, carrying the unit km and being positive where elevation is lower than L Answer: 8.37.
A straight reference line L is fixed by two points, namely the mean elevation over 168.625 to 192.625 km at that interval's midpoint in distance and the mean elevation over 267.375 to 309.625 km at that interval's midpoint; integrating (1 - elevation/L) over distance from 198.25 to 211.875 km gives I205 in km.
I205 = 2.36 km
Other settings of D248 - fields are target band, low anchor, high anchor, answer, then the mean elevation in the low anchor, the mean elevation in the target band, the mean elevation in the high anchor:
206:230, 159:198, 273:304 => 0.15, 97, 77.5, 75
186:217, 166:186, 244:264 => 0.06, 99.5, 77.6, 46.3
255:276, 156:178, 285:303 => 0.50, 108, 51.9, 75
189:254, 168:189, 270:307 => 0.20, 97.1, 73.2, 74.2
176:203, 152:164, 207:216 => 0.05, 111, 85.2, 73.1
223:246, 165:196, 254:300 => 0.02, 95.3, 76.4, 64.1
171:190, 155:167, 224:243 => 0.08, 111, 95.5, 79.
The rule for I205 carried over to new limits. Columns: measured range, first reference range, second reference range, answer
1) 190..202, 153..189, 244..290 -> 1.79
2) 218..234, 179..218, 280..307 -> -0.43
